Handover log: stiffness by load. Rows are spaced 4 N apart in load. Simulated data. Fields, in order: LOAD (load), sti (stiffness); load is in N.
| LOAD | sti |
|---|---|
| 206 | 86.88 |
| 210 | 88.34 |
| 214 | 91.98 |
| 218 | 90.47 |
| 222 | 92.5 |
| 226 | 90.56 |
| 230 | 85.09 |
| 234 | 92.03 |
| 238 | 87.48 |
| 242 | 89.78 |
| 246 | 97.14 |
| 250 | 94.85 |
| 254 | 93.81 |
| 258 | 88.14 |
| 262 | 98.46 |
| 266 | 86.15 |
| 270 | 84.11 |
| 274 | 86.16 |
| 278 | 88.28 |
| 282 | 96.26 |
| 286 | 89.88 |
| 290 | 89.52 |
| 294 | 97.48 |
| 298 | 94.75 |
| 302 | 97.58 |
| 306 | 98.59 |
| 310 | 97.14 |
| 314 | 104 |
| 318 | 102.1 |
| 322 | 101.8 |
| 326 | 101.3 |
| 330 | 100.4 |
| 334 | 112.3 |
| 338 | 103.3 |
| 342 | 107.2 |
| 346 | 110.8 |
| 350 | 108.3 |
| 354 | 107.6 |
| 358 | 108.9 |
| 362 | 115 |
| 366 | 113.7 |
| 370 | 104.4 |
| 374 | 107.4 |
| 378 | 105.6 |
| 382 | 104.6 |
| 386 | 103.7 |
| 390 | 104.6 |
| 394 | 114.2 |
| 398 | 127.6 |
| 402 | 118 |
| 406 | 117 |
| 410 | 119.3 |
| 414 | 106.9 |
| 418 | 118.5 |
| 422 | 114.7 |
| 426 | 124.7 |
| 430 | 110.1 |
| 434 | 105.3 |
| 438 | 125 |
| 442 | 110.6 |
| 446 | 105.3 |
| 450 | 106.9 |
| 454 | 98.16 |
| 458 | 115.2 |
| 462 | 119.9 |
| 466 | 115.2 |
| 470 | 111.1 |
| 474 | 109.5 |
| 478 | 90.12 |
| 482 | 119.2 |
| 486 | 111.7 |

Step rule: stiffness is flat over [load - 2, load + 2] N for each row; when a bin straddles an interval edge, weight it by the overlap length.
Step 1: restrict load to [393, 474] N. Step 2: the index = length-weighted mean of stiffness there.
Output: 114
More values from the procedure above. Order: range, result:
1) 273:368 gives 102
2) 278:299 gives 93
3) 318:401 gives 108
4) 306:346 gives 103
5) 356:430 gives 113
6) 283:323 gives 97.1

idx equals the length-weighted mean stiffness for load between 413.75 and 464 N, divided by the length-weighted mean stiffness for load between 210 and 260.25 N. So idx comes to 1.2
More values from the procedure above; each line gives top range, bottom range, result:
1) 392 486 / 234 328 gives 1.20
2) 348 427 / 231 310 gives 1.22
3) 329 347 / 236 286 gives 1.18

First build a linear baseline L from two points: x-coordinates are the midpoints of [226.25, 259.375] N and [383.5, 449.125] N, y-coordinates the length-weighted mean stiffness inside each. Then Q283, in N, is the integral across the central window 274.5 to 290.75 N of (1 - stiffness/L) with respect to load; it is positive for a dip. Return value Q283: 1.0 N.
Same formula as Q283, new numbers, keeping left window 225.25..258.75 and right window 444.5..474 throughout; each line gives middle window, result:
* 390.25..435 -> -4.1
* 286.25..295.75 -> 0.3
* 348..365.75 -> -1.6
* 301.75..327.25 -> -0.8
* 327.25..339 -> -0.7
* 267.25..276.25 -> 0.8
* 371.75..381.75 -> -0.3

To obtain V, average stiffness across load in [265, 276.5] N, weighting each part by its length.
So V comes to 85.5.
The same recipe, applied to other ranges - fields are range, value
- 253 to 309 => 92.1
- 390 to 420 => 117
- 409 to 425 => 115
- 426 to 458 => 110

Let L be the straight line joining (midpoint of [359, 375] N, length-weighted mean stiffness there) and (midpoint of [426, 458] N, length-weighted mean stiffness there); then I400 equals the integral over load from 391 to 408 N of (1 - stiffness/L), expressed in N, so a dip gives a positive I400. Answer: -1.3 N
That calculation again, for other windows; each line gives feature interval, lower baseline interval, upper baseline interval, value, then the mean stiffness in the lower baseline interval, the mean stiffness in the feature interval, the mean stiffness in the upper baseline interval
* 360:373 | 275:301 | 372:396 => -0.83 N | 92.6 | 111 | 107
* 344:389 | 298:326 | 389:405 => 1.05 N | 99.9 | 108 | 117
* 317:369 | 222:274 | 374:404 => -1.43 N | 90.5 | 107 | 111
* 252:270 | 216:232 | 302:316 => 0.61 N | 89.7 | 90.8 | 99.6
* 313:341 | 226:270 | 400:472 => -0.93 N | 90.9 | 104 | 113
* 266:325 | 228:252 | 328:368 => 3.29 N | 91.1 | 94.6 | 109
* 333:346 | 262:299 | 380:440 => -0.81 N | 90.6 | 108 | 114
